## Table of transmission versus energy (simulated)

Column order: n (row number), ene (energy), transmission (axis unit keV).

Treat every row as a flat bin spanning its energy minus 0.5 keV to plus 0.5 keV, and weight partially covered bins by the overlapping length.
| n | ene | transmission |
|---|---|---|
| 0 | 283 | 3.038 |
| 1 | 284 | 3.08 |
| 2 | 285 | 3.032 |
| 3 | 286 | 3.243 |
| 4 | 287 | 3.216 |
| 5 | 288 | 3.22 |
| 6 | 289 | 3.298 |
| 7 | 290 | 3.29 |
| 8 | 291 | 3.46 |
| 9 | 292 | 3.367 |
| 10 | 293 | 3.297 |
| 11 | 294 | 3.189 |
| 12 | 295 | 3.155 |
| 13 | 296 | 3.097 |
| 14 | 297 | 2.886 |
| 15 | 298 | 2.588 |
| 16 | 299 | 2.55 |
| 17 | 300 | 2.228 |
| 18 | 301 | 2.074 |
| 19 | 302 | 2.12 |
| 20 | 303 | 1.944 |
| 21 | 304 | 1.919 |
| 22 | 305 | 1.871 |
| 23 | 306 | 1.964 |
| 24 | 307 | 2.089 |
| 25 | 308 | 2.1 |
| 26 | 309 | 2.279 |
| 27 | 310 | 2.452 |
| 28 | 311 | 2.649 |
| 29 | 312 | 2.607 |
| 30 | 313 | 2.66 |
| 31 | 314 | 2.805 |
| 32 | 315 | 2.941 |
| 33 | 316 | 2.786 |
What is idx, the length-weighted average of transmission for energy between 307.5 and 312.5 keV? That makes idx 2.42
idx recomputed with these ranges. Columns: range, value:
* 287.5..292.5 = 3.33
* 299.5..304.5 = 2.06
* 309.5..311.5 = 2.55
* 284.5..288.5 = 3.18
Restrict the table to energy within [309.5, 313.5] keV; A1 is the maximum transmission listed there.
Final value 2.66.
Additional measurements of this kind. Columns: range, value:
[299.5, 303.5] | 2.228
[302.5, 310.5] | 2.452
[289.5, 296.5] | 3.46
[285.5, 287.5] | 3.243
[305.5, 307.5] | 2.089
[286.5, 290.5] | 3.298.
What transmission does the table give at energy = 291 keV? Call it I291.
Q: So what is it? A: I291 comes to 3.46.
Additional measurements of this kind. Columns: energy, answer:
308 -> 2.1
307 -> 2.089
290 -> 3.29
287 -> 3.216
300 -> 2.228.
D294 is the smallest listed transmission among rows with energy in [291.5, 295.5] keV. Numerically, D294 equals 3.155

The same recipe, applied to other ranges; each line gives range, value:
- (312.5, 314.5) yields 2.66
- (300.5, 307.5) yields 1.871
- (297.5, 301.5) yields 2.074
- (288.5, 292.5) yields 3.29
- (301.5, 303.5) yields 1.944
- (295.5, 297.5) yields 2.886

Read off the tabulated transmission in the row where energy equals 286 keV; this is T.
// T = 3.243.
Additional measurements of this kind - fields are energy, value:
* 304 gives 1.919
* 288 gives 3.22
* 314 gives 2.805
